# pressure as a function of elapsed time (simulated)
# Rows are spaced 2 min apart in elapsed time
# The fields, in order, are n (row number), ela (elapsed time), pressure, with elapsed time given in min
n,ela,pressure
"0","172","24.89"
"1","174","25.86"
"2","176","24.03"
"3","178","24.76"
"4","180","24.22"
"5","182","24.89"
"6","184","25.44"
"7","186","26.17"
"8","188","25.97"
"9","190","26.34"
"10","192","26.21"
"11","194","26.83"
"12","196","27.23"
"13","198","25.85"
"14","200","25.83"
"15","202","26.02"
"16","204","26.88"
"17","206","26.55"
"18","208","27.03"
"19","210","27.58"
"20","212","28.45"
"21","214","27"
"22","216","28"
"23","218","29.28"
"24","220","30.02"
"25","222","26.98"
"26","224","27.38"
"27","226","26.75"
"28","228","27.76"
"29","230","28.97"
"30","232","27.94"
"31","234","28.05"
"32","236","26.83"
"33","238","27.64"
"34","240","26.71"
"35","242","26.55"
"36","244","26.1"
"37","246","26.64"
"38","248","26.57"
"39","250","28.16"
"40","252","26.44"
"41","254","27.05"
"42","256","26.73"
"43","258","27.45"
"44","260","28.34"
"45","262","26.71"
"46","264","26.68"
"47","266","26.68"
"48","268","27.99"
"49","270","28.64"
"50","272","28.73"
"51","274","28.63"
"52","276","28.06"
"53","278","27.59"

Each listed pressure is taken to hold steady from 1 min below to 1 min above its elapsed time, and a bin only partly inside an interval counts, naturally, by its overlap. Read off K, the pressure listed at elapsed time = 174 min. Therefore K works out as 25.86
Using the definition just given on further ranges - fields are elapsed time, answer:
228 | 27.76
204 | 26.88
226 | 26.75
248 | 26.57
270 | 28.64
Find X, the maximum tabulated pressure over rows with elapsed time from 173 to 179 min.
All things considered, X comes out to 25.86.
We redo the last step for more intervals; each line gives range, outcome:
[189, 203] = 27.23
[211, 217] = 28.45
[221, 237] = 28.97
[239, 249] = 26.71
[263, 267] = 26.68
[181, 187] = 26.17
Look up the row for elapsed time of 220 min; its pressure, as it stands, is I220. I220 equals 30.02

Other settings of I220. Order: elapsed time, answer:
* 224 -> 27.38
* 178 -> 24.76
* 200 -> 25.83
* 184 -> 25.44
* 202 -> 26.02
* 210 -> 27.58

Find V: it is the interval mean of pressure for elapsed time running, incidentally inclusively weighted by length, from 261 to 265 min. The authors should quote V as 26.7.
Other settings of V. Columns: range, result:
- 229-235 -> 28.3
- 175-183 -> 24.5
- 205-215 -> 27.3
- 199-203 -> 25.9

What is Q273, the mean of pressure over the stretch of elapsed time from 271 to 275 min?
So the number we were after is 28.7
